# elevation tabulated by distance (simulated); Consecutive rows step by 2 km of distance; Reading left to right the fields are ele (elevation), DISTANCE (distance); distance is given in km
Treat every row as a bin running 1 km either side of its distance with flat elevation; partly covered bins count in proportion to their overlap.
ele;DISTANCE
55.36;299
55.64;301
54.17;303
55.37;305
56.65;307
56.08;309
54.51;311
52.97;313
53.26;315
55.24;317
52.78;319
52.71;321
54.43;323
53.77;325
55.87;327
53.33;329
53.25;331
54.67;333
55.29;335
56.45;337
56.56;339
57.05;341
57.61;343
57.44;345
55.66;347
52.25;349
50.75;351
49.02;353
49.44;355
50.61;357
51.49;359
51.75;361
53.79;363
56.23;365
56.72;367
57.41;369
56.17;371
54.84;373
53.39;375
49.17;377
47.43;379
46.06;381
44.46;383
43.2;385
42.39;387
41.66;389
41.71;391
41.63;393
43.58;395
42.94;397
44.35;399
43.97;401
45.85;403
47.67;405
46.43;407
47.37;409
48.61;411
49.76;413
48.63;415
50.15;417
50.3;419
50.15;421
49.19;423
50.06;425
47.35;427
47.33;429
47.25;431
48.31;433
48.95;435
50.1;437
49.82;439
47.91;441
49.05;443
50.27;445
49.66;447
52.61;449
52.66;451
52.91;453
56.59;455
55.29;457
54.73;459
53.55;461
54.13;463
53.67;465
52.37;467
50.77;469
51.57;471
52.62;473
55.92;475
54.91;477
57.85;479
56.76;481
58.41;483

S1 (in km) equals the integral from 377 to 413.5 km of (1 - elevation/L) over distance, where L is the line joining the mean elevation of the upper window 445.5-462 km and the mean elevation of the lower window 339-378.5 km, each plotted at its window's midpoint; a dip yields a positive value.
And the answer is 5.9 km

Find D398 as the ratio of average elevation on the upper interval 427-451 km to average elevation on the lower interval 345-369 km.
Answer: 0.93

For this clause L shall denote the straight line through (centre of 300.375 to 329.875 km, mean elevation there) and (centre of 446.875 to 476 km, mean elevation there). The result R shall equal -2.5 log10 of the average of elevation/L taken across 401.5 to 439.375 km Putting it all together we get 0.11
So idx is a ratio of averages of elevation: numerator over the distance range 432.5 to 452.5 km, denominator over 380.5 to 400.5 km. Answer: 1.16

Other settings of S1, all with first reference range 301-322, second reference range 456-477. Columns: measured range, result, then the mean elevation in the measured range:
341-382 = 0.89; 53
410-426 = 1.25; 49.6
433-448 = 1.22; 49.3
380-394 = 2.85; 43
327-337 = -0.04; 54.5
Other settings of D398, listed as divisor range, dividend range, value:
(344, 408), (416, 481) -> 1.05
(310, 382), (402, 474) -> 0.94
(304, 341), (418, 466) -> 0.93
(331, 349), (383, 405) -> 0.78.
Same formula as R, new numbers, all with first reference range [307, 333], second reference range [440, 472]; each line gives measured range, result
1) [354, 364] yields 0.05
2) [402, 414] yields 0.12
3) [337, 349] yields -0.05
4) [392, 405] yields 0.20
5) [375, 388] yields 0.16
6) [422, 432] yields 0.10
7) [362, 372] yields -0.05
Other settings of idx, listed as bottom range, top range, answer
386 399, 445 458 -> 1.25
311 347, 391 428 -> 0.86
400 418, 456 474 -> 1.12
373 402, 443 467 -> 1.18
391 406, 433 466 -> 1.18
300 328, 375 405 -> 0.82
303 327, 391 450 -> 0.88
